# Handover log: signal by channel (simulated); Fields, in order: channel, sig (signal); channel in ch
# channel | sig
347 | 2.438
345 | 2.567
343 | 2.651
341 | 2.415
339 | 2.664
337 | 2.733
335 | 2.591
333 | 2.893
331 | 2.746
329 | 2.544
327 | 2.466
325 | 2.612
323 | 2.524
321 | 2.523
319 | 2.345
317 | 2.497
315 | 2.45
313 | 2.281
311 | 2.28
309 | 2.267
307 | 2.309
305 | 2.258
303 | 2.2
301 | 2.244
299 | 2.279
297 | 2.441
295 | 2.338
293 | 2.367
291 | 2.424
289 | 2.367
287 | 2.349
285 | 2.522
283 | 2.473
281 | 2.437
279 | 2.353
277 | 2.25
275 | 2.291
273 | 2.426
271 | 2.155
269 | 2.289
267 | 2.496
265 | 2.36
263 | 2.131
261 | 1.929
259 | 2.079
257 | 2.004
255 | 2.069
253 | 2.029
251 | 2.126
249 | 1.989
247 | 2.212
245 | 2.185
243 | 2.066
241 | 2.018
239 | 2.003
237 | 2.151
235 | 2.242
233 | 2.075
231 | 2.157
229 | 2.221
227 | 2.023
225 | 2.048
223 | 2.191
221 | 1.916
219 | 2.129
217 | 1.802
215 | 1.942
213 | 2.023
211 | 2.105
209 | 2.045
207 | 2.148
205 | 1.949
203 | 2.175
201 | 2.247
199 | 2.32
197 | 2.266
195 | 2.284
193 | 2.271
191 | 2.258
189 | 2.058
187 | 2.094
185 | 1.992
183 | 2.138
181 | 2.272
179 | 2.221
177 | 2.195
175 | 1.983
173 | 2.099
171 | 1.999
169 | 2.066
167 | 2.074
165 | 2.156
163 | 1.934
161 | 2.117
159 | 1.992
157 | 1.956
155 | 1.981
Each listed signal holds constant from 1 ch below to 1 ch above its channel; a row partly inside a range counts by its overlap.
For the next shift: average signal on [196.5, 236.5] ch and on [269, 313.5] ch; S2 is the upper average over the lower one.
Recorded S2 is 1.11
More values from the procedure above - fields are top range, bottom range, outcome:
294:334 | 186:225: 1.15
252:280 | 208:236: 1.07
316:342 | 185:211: 1.19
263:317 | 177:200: 1.07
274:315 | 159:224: 1.11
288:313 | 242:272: 1.08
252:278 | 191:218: 1.03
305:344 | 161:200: 1.17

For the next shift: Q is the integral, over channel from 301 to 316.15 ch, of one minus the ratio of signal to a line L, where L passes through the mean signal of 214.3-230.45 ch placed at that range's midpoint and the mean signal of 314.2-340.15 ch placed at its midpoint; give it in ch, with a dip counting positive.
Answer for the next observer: 1.2 ch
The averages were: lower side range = 2.04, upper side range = 2.58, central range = 2.29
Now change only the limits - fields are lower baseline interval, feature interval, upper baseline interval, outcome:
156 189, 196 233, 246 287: 0.93 ch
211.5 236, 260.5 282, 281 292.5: 0.42 ch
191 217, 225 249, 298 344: 1.26 ch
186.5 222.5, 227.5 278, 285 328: 1.84 ch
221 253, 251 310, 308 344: 0.84 ch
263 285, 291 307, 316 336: 0.95 ch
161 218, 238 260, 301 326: 1.63 ch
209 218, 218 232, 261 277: -0.40 ch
